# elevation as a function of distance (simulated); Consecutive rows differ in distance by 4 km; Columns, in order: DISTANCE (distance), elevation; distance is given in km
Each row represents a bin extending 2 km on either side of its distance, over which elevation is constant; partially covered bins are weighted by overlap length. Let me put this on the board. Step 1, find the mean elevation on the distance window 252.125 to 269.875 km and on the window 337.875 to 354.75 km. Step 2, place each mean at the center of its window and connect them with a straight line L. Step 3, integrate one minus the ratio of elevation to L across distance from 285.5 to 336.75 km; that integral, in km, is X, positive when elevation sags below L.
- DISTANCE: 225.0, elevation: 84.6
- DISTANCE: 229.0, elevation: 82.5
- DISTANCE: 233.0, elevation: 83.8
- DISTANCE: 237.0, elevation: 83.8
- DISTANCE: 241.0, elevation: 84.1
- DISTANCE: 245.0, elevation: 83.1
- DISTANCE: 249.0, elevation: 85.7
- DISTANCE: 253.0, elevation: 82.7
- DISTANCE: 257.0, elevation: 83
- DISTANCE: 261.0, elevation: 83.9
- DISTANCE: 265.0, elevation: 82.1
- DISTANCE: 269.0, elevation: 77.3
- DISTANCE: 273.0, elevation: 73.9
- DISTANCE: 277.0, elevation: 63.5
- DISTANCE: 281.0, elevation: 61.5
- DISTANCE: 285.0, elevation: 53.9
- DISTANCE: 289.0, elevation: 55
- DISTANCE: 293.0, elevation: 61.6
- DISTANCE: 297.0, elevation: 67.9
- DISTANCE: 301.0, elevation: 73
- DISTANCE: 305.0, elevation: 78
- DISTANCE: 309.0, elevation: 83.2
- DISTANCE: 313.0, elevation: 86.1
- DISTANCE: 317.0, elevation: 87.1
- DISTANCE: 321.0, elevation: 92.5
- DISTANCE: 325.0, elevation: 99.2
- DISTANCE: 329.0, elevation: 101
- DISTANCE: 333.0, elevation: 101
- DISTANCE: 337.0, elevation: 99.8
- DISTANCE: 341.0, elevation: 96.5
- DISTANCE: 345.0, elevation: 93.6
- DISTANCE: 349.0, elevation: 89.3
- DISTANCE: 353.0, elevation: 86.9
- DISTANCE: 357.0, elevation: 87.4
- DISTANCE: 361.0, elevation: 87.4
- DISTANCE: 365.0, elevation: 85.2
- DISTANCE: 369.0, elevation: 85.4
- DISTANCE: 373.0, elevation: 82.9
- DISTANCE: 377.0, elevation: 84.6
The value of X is 3.71 km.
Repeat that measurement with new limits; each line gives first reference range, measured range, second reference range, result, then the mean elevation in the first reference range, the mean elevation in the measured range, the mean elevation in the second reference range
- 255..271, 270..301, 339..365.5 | 7.41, 81.6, 63.6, 89.7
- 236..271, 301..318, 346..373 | 0.57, 82.8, 82.1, 86.9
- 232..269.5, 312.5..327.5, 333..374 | -0.71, 83.2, 92.1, 90.2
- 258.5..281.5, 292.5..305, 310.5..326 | 2.12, 74.7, 69.9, 90.5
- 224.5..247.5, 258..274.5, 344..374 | 0.94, 83.6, 79.7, 87.2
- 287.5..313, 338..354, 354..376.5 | -2.17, 71.4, 92.4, 85.6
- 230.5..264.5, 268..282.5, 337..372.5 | 2.79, 83.7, 68.7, 89.3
